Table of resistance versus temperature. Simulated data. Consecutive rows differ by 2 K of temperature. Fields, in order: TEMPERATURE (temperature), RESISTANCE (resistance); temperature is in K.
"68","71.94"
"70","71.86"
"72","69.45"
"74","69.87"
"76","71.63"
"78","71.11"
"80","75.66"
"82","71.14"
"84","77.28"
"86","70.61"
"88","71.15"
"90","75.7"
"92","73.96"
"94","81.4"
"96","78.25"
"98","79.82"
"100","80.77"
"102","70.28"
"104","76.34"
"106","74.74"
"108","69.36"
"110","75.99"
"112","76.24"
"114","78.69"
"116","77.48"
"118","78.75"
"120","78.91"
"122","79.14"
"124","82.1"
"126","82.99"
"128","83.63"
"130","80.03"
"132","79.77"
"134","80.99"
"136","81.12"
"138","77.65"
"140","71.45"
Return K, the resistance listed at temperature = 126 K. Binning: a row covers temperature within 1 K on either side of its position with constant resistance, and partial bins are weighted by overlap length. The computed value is 82.99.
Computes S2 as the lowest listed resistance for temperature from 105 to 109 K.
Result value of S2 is 69.36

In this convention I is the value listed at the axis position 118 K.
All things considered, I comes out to 78.75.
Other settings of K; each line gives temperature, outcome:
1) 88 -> 71.15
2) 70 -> 71.86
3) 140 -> 71.45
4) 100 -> 80.77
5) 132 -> 79.77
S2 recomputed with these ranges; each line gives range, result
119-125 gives 78.91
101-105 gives 70.28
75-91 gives 70.61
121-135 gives 79.14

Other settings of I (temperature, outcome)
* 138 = 77.65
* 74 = 69.87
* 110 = 75.99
